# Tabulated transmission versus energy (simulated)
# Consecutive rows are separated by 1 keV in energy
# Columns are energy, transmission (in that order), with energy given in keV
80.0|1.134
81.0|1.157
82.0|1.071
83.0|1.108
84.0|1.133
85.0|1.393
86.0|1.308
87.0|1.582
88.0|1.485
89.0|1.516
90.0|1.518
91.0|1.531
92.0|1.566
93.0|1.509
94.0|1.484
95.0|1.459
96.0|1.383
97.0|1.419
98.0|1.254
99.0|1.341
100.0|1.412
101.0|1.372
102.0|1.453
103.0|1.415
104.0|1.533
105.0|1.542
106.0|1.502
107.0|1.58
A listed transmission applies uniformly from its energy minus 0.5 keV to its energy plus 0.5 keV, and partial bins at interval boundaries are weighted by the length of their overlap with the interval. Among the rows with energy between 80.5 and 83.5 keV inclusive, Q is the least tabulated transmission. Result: 1.071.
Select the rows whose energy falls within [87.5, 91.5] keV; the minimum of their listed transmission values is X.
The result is 1.485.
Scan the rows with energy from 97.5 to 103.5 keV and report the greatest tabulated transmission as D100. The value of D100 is 1.453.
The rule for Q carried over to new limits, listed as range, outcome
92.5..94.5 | 1.484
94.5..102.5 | 1.254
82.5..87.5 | 1.108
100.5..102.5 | 1.372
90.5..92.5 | 1.531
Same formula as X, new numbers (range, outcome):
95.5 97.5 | 1.383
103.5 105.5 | 1.533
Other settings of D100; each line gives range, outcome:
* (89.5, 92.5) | 1.566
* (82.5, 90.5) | 1.582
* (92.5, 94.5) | 1.509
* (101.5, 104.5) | 1.533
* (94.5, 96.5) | 1.459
